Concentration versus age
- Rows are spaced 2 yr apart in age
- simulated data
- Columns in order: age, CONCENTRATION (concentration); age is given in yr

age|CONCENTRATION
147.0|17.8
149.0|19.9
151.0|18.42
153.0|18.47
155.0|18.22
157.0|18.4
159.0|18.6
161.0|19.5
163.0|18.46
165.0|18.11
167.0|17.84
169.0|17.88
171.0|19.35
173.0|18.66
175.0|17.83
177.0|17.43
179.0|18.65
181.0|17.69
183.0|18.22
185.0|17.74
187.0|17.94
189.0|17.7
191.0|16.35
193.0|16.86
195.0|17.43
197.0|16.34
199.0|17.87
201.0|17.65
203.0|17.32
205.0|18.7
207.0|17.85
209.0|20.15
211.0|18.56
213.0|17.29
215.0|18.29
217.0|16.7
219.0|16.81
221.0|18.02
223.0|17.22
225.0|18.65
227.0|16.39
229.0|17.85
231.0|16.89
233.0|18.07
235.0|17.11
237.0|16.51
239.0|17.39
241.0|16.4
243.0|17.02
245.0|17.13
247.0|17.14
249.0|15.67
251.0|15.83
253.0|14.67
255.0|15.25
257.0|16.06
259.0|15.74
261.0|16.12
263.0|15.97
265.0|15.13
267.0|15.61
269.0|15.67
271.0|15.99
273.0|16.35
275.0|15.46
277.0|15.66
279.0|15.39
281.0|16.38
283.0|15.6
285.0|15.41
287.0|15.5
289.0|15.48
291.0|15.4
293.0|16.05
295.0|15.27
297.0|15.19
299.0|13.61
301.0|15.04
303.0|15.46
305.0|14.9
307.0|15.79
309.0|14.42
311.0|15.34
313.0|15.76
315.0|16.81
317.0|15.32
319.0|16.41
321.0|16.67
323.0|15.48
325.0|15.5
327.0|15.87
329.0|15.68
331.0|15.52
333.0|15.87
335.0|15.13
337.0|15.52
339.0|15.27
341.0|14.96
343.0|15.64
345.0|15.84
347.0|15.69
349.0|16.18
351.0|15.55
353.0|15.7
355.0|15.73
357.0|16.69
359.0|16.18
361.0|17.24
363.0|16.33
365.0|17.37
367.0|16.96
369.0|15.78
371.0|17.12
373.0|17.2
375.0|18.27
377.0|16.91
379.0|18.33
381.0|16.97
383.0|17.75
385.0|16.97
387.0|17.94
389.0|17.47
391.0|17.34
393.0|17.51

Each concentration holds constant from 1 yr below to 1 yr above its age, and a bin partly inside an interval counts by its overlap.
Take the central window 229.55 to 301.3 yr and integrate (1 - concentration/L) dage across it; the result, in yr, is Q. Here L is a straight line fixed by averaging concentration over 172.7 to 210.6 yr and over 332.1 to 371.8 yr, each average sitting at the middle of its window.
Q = 4.4 yr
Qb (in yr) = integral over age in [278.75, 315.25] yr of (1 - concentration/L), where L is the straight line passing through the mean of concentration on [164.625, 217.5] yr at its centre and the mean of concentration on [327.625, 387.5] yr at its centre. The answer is 3.34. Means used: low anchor 17.9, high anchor 16.4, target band 15.4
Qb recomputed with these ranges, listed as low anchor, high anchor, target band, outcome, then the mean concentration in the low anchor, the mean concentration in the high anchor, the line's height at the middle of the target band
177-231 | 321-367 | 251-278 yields 1.98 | 17.7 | 15.9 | 16.9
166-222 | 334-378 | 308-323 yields 0.76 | 17.8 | 16.2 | 16.6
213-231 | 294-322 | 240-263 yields 0.92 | 17.4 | 15.4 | 16.8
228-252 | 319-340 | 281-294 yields 0.50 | 16.9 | 15.7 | 16.3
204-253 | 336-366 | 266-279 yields 0.85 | 17.3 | 16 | 16.9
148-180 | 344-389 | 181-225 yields 1.12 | 18.5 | 16.8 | 18.2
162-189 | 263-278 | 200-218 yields -0.82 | 18.1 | 15.7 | 17.3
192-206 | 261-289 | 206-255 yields -1.33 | 17.5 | 15.7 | 16.7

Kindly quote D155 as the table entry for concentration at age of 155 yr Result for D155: 18.22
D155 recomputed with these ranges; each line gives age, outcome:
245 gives 17.13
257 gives 16.06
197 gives 16.34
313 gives 15.76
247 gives 17.14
